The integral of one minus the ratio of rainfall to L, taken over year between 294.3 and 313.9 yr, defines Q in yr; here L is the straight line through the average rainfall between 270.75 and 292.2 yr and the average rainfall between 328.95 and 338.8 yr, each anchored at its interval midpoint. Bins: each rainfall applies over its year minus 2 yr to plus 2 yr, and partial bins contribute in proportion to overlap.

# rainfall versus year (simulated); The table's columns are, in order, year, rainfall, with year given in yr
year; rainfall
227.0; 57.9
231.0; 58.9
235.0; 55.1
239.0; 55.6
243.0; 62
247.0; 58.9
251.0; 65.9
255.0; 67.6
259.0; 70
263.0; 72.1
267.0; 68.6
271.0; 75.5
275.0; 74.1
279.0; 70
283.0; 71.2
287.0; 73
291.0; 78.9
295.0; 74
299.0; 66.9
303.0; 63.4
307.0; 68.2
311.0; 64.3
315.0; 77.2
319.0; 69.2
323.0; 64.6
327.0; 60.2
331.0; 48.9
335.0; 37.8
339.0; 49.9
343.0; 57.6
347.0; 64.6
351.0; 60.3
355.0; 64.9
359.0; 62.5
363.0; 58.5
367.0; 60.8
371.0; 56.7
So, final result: -2.1 yr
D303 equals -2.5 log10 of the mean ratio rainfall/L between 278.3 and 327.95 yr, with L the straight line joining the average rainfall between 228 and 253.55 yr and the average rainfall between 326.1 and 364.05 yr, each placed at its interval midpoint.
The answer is -0.203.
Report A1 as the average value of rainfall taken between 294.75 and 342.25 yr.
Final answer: 61.5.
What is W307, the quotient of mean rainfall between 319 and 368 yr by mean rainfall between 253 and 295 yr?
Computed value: 0.80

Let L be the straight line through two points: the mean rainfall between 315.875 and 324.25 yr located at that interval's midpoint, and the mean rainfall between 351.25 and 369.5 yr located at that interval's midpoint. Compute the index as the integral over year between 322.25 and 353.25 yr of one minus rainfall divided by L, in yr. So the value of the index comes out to 4.8 yr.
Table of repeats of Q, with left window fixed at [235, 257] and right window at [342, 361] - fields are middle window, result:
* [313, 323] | -1.5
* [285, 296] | -2.4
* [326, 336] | 2.1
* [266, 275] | -1.7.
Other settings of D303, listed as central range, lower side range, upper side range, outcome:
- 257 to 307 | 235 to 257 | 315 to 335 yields -0.17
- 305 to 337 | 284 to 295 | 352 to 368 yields 0.13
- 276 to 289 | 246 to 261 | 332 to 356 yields -0.15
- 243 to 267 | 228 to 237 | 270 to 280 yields -0.02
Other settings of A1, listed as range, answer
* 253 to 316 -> 70.8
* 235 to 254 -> 60.4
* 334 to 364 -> 57.6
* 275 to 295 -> 73.4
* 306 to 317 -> 70.1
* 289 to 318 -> 70.4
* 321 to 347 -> 54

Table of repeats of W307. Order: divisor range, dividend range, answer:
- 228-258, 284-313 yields 1.15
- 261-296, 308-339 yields 0.82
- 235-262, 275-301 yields 1.15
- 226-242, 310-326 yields 1.20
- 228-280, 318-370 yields 0.89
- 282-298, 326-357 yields 0.75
